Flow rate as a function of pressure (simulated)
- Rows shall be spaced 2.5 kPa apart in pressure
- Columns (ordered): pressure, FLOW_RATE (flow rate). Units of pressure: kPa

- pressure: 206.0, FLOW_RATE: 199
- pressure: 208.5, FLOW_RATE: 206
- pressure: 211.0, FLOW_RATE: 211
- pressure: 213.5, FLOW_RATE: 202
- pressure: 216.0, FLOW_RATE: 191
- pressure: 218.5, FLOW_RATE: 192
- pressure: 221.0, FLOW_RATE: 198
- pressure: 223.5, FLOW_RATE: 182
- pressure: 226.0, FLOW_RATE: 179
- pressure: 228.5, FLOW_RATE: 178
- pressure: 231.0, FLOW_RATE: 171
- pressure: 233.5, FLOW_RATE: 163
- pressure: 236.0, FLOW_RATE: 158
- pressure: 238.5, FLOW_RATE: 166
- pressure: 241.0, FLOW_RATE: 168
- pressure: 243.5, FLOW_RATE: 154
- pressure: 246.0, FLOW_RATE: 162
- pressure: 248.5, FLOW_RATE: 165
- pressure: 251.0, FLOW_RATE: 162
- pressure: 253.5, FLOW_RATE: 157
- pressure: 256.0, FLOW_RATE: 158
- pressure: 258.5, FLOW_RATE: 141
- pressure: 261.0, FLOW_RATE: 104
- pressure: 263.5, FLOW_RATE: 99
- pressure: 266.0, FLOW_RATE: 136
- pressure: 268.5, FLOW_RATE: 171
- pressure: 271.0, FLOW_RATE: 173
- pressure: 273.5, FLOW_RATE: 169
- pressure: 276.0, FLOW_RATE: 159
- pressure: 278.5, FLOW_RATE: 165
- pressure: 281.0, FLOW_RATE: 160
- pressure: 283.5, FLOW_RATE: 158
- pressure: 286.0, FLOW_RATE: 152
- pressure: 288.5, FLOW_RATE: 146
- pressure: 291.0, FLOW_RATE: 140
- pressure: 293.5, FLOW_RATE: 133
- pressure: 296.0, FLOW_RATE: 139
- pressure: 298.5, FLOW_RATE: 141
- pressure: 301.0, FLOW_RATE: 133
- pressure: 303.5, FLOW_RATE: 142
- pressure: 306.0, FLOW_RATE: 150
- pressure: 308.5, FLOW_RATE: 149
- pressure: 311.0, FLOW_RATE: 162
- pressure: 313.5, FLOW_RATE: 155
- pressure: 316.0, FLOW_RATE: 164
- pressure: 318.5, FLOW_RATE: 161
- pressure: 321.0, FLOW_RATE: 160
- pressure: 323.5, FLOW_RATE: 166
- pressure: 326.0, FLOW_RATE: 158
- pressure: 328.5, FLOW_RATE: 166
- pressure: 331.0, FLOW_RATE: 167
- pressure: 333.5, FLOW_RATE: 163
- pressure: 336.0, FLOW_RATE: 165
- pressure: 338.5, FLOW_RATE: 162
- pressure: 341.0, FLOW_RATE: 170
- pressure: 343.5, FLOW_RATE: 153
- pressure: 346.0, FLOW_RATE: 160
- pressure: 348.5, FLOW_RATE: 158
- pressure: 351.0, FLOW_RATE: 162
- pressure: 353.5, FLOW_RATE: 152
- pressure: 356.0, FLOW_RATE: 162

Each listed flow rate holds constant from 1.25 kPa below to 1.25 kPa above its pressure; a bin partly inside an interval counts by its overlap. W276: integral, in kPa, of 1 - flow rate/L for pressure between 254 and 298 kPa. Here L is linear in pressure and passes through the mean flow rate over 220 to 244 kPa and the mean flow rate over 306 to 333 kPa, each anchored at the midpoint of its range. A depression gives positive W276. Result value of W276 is 5.0 kPa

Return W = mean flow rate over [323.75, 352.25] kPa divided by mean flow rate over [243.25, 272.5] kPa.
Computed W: 1.1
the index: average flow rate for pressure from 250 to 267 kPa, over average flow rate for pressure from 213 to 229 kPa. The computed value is 0.7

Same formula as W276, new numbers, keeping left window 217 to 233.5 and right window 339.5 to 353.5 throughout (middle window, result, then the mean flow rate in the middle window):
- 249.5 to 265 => 3.4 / 137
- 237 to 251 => 1.2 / 163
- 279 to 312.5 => 4.4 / 147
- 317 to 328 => 0.2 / 162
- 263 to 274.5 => 1.4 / 152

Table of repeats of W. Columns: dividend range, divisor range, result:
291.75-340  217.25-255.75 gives 0.91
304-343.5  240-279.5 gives 1.05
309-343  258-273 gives 1.17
